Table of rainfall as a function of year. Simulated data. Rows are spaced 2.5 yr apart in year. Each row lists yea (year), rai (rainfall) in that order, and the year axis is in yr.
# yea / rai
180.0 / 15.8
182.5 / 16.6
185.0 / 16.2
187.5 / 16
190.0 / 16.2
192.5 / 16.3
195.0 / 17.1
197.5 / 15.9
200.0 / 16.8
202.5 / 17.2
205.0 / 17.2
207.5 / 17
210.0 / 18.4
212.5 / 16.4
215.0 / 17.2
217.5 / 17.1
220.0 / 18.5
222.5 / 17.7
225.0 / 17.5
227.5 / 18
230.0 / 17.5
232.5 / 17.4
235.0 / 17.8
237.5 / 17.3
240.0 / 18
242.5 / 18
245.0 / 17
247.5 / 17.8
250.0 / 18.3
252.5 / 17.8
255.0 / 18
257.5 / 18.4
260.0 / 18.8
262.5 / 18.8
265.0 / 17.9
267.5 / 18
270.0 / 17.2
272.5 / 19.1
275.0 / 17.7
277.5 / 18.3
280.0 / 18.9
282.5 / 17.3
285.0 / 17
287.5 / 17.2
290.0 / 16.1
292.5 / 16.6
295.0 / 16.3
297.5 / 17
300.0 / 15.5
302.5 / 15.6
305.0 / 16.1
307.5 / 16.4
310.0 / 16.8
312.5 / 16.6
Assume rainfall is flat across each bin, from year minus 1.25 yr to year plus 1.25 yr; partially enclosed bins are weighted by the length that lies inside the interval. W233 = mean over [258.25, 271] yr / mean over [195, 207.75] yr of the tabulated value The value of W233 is 1.08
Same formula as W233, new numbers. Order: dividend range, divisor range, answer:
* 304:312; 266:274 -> 0.91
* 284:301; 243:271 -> 0.92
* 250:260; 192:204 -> 1.09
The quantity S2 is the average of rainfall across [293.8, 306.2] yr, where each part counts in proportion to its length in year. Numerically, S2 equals 16.1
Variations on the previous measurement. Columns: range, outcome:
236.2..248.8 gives 17.6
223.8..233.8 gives 17.6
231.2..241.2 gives 17.6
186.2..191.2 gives 16.1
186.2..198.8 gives 16.3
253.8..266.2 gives 18.4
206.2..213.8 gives 17.3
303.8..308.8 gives 16.3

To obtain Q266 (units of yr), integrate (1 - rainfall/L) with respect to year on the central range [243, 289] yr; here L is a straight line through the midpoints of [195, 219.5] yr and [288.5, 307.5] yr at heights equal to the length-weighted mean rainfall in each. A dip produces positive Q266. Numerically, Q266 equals -4.1 yr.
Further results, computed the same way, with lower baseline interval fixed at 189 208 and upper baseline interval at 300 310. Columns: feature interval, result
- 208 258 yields -3.6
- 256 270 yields -1.7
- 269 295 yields -2.1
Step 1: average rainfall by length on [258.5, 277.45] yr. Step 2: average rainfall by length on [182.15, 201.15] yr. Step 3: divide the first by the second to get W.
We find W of 1.11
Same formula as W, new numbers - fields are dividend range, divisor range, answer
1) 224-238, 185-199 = 1.08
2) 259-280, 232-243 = 1.03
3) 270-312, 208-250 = 0.96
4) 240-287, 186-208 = 1.08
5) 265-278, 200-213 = 1.05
